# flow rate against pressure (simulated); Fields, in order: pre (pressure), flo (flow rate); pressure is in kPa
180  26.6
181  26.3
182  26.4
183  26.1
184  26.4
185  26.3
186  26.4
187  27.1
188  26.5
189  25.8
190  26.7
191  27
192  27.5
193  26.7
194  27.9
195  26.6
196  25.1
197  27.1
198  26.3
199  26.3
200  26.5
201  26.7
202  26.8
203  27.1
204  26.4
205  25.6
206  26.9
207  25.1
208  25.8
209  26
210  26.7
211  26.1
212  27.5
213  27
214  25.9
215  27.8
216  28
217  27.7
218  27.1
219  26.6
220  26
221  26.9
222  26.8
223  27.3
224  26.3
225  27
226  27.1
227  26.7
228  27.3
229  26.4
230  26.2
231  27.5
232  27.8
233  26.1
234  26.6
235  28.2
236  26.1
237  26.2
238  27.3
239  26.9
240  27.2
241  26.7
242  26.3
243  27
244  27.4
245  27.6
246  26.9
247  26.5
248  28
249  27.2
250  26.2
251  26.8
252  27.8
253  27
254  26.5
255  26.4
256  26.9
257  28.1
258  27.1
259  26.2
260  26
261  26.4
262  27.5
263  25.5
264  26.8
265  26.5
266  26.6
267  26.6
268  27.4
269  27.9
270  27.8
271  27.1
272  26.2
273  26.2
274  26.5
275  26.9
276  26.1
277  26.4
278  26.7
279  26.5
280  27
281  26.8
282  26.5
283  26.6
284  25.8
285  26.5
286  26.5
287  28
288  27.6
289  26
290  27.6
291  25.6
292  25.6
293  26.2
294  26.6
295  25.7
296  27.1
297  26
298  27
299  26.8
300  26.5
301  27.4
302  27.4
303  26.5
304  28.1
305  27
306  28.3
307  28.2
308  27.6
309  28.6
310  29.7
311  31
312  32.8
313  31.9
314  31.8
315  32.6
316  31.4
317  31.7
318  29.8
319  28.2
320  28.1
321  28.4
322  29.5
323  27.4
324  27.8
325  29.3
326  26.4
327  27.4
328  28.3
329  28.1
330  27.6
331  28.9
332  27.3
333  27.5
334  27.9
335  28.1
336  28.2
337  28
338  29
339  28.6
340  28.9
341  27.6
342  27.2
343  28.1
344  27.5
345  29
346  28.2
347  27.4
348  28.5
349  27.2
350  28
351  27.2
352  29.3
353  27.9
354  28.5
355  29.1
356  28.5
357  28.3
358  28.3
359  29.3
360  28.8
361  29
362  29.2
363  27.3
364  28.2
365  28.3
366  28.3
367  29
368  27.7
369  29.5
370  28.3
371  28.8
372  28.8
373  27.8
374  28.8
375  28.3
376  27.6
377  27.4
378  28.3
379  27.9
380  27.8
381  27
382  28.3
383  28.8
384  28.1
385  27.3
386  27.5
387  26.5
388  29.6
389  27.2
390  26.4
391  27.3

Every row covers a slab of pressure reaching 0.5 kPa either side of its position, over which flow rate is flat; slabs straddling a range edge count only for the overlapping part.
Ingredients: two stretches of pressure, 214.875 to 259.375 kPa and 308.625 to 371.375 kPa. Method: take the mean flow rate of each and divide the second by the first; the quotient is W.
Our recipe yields 1.06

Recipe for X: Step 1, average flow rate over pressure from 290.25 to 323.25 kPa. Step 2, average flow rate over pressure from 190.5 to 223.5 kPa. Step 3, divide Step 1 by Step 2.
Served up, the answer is 1.1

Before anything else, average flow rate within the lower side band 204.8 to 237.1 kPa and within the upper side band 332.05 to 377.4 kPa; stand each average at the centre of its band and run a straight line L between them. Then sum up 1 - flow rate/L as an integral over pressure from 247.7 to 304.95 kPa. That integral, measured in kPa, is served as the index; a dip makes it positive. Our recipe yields 1.3 kPa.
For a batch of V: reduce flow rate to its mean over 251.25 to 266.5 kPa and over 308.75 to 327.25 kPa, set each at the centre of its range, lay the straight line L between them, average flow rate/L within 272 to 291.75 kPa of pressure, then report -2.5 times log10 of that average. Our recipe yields 0.05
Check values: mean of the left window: 26.8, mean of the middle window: 26.6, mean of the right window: 29.7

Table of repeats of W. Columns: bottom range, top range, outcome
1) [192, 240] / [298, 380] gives 1.06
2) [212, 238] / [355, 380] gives 1.06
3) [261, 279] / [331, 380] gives 1.06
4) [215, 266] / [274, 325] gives 1.03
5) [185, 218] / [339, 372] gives 1.06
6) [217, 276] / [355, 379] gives 1.06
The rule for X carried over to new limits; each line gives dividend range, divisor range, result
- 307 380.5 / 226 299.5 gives 1.07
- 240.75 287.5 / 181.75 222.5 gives 1.01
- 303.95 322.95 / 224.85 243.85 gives 1.11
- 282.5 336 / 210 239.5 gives 1.04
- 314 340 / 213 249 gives 1.06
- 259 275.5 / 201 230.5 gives 1.00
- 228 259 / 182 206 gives 1.01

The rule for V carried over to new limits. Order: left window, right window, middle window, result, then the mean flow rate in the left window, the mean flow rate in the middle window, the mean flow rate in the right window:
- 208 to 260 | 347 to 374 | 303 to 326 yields -0.057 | 26.9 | 29.4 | 28.4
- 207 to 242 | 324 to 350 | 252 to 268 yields 0.018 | 26.8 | 26.7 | 28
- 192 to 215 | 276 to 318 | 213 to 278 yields 0.009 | 26.5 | 26.9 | 27.8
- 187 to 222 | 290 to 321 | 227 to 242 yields 0.012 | 26.6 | 26.9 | 28.4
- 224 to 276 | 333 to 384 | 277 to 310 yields 0.020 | 26.9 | 26.9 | 28.3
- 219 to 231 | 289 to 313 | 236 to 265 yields 0.007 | 26.8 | 26.9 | 27.6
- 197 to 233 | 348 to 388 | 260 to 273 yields 0.017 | 26.7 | 26.8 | 28.2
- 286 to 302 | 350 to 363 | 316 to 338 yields -0.028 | 26.7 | 28.4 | 28.5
